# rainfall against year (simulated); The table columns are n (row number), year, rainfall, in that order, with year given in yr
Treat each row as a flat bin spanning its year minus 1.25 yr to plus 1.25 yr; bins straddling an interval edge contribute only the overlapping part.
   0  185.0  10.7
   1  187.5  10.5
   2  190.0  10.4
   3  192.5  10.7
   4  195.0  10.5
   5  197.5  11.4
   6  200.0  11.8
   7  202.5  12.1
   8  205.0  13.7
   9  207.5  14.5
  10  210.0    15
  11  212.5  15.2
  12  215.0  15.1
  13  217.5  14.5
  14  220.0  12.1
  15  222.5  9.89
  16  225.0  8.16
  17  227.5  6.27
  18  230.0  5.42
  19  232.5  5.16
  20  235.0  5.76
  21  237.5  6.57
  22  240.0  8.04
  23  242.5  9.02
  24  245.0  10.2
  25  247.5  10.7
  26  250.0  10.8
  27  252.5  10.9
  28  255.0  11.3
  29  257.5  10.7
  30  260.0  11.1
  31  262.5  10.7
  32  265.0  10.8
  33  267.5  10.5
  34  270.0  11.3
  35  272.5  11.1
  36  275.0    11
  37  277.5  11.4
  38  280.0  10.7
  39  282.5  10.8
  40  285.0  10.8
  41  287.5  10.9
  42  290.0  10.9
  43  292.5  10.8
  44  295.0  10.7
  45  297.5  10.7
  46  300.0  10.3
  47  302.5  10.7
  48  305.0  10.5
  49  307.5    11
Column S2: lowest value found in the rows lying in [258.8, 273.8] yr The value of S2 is 10.5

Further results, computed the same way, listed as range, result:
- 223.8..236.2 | 5.16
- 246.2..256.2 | 10.7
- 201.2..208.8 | 12.1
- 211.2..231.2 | 5.42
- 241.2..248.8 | 9.02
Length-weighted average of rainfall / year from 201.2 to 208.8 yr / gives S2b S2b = 13.4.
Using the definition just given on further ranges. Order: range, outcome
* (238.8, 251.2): 9.75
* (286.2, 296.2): 10.8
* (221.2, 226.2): 9.06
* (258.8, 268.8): 10.8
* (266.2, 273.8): 11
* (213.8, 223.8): 12.9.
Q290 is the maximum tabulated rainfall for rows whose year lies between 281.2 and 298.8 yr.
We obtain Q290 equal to 10.9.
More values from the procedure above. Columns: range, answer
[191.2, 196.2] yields 10.7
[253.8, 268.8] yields 11.3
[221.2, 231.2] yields 9.89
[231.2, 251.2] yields 10.8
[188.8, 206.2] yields 13.7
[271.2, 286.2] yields 11.4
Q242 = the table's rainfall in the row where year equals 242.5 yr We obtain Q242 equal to 9.02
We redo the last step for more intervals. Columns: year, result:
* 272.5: 11.1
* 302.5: 10.7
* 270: 11.3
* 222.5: 9.89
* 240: 8.04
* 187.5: 10.5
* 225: 8.16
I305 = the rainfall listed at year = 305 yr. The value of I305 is 10.5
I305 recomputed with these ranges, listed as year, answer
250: 10.8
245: 10.2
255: 11.3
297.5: 10.7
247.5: 10.7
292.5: 10.8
